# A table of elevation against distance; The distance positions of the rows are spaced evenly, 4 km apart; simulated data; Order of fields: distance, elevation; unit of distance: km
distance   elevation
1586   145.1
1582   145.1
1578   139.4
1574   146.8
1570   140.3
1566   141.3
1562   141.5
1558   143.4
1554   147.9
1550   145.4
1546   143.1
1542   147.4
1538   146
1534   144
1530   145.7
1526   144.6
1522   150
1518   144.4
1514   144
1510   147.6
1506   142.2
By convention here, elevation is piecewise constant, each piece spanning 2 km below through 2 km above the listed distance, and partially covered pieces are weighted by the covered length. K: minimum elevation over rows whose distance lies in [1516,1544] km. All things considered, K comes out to 144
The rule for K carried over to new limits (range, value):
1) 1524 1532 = 144.6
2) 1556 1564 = 141.5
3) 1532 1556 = 143.1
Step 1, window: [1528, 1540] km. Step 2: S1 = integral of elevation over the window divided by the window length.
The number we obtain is 145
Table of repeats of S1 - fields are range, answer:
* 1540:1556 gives 146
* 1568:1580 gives 142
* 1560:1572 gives 141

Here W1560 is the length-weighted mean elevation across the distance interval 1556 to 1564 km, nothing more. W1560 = 142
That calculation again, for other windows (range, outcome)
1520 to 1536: 146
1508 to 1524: 146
